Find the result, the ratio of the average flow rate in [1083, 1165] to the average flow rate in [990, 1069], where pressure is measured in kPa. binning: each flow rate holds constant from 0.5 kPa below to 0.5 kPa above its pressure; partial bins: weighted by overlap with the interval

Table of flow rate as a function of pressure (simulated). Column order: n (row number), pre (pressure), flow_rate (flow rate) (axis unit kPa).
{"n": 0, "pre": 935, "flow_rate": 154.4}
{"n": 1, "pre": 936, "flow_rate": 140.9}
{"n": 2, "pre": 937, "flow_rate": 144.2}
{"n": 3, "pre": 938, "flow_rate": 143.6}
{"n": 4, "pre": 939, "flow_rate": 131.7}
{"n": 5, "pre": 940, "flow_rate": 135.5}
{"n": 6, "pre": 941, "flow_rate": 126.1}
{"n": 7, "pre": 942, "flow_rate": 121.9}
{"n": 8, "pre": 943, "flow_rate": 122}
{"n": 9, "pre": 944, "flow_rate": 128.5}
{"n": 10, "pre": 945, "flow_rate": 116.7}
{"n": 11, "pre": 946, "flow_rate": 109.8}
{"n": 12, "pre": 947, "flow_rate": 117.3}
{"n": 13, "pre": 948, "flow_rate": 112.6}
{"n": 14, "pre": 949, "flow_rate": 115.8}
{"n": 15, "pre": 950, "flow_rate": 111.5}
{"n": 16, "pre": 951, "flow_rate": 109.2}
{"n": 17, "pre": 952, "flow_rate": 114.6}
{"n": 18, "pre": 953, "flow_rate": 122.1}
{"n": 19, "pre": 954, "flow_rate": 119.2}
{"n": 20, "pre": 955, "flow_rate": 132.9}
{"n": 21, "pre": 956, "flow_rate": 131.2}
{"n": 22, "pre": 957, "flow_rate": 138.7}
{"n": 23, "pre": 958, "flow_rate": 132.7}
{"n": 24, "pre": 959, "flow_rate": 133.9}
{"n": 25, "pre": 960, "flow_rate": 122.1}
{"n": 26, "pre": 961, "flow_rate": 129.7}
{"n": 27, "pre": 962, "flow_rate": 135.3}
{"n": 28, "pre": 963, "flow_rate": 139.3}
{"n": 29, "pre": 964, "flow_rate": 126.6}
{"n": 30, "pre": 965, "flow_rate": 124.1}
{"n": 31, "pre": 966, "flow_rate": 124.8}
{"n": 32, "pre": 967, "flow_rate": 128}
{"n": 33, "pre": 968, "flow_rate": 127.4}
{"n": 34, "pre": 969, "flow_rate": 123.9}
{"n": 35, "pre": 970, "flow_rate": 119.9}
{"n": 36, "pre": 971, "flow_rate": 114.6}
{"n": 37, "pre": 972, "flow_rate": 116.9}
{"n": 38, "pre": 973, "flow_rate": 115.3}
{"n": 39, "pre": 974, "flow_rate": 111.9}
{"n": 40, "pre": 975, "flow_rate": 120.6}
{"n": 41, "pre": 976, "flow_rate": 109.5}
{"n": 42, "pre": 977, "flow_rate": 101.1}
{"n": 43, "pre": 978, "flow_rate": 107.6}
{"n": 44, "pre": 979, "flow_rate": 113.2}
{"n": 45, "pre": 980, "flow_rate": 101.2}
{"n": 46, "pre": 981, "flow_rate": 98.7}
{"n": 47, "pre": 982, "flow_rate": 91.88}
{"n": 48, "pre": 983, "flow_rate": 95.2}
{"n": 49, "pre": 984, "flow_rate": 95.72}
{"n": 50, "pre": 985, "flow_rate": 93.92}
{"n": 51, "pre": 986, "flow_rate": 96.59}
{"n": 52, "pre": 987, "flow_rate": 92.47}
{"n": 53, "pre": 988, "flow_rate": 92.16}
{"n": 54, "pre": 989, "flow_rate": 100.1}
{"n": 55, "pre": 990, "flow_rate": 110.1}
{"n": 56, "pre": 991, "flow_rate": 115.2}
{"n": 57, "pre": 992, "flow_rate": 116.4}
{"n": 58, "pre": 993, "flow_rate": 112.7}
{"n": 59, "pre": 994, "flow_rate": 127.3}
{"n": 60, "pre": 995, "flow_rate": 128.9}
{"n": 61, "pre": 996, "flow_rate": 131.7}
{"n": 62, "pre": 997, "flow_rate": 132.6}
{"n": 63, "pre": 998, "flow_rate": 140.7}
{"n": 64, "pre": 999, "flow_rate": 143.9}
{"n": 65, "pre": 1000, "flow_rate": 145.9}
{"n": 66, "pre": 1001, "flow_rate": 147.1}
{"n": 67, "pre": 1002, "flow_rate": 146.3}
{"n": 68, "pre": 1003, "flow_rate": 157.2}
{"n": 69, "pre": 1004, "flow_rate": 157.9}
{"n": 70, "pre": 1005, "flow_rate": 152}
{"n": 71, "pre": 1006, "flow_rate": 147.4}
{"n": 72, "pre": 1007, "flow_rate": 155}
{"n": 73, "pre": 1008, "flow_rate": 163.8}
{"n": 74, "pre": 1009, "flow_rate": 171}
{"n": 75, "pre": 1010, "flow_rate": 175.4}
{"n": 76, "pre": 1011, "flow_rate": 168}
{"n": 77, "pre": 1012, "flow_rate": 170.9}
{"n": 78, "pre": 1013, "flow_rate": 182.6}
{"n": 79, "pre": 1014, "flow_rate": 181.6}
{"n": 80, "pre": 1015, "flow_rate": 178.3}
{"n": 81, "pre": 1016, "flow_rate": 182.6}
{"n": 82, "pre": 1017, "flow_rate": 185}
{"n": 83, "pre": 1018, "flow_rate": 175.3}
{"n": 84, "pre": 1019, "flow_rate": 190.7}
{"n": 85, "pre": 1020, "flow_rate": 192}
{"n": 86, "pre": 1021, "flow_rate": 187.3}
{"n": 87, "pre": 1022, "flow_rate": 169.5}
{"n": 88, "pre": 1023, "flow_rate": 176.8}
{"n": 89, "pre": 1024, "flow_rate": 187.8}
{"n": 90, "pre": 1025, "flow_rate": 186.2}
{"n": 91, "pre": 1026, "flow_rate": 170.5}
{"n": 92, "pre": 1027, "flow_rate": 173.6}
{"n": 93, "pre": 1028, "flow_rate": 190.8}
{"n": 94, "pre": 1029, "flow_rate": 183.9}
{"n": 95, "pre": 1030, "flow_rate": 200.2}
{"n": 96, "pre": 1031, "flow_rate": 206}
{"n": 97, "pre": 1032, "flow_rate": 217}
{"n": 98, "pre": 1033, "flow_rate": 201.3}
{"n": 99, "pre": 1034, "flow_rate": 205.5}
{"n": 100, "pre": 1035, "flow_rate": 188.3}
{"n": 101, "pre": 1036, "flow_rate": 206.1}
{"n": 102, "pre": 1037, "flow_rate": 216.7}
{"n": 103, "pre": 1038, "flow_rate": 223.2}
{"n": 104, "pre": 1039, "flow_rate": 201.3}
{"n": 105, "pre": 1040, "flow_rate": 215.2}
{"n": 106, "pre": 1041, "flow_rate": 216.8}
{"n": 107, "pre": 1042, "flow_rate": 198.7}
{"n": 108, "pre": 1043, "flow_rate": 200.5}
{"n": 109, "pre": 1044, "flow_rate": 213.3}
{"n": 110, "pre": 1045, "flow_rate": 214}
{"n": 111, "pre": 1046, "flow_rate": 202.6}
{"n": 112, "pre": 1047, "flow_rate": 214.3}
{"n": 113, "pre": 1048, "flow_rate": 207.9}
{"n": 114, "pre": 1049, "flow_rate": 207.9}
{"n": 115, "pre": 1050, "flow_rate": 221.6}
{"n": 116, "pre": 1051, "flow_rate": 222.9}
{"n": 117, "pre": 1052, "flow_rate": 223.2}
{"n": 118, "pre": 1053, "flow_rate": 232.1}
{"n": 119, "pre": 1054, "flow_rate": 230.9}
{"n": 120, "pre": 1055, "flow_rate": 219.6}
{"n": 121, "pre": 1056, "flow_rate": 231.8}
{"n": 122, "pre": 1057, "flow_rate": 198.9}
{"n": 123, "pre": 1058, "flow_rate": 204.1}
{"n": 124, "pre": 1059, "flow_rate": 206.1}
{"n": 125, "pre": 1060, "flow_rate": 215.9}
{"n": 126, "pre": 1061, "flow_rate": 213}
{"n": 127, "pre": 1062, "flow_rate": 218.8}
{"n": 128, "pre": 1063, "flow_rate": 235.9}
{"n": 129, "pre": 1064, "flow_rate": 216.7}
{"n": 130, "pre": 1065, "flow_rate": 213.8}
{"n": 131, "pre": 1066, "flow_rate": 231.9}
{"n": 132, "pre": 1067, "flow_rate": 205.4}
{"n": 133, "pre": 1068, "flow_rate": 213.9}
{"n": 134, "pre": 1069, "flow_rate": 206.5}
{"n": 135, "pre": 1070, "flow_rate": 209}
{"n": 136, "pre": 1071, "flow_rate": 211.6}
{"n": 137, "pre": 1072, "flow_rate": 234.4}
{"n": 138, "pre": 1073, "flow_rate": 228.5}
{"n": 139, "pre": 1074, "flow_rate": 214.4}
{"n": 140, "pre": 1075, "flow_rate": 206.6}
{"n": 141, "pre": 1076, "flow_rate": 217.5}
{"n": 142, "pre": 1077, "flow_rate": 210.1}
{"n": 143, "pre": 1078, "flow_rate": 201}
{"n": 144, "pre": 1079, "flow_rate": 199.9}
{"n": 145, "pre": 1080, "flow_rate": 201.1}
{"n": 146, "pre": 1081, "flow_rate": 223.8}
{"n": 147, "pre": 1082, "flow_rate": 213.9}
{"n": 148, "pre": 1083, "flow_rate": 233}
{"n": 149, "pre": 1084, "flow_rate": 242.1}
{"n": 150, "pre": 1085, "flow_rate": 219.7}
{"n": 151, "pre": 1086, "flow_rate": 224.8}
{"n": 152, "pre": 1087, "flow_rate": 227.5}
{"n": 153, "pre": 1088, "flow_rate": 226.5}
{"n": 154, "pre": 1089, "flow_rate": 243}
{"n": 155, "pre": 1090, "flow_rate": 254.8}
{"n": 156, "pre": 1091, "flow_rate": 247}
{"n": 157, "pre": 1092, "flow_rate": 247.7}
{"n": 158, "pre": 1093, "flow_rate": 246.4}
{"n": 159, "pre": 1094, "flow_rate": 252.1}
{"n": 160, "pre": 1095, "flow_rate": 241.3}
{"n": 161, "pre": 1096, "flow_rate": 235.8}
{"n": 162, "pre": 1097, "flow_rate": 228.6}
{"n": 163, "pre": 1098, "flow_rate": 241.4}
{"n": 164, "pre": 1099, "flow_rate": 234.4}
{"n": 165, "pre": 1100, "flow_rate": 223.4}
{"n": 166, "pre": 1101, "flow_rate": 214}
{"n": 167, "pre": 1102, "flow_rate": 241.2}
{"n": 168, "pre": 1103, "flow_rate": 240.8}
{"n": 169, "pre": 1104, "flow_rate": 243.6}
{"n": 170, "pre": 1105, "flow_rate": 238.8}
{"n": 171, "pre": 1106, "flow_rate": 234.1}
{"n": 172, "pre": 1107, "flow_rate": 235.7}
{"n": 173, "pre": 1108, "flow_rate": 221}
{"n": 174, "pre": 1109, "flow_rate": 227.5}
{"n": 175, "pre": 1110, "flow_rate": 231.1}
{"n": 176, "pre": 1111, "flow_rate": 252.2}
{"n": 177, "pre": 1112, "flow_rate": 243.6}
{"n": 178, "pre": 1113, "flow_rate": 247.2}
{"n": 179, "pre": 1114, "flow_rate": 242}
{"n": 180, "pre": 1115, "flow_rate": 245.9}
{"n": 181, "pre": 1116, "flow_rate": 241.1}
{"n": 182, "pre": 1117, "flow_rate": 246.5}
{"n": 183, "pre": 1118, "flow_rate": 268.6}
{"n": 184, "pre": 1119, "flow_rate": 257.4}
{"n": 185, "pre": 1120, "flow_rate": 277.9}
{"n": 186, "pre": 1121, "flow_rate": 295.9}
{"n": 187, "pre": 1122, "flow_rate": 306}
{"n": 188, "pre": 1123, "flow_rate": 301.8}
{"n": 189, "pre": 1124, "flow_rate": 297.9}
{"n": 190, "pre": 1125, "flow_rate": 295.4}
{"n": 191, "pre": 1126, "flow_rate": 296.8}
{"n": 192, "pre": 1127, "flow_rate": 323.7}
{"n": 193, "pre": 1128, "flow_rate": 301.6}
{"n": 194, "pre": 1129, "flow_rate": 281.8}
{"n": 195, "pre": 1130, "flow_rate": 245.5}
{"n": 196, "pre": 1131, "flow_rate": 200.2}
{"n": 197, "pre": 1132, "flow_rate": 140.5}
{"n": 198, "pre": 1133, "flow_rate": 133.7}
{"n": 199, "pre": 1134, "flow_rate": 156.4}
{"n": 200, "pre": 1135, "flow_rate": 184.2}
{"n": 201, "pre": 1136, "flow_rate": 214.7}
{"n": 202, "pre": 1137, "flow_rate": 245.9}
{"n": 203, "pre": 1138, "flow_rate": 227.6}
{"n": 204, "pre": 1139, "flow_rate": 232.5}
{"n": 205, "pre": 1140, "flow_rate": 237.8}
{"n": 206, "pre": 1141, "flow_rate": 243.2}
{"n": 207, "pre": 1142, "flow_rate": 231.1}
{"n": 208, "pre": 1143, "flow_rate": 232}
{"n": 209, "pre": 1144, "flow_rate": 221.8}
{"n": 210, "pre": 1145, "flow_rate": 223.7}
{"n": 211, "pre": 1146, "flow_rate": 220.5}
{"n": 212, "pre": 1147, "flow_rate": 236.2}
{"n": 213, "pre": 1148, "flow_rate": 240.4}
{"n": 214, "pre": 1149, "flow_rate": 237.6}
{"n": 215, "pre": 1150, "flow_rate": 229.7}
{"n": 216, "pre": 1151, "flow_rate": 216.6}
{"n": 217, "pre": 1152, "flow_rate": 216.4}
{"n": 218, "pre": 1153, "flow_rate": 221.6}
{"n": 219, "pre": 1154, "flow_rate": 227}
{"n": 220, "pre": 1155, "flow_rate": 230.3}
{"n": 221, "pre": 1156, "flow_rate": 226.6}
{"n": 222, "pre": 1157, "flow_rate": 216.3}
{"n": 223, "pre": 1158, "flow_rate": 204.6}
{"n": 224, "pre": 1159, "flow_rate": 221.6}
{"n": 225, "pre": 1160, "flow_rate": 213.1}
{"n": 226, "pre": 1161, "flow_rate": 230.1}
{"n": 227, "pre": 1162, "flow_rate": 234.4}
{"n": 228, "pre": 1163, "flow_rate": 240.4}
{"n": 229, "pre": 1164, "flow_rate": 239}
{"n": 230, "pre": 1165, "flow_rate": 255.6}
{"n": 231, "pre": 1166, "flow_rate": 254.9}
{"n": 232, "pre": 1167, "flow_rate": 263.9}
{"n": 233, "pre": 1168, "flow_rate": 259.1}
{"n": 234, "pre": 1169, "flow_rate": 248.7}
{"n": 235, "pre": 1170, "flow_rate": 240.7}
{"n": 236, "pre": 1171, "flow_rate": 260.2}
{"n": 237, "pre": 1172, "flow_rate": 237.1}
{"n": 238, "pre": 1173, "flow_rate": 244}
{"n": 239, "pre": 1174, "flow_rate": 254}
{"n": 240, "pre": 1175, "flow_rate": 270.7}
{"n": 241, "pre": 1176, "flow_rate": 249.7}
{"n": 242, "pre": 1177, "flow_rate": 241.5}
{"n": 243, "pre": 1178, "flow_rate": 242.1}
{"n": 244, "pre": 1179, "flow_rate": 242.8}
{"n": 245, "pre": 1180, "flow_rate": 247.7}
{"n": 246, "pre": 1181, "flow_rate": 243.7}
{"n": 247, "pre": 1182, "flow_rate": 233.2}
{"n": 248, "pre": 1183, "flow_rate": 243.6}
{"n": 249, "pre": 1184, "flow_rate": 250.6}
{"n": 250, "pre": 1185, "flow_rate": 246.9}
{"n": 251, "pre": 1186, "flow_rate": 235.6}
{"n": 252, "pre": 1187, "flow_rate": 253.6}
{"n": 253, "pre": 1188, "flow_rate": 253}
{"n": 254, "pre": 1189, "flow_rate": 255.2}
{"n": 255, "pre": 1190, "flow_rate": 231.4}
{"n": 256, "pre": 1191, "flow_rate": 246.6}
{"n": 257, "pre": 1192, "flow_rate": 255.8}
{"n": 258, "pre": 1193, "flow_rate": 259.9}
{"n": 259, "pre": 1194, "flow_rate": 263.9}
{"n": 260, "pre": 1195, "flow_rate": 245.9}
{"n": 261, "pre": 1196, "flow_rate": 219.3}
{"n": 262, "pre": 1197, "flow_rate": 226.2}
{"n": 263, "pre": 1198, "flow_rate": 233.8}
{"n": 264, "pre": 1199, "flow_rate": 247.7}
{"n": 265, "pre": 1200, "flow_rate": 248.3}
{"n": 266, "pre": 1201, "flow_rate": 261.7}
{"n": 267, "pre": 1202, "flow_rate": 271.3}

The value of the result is 1.3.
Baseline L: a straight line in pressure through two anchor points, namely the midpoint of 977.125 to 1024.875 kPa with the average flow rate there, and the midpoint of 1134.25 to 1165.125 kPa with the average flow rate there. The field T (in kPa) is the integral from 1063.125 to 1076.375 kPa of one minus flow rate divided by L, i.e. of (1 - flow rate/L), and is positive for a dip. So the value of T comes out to -2.6 kPa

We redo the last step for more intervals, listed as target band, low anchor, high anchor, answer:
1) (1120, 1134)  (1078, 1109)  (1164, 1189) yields -1.25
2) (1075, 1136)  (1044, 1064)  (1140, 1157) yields -4.24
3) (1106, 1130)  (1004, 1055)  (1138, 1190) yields -4.59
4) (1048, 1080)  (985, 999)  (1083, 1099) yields -1.87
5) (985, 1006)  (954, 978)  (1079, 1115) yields 3.15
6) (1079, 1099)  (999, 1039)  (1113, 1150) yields -1.24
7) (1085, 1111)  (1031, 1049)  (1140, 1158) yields -2.10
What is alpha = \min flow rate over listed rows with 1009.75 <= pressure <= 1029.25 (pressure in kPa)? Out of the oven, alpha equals 168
